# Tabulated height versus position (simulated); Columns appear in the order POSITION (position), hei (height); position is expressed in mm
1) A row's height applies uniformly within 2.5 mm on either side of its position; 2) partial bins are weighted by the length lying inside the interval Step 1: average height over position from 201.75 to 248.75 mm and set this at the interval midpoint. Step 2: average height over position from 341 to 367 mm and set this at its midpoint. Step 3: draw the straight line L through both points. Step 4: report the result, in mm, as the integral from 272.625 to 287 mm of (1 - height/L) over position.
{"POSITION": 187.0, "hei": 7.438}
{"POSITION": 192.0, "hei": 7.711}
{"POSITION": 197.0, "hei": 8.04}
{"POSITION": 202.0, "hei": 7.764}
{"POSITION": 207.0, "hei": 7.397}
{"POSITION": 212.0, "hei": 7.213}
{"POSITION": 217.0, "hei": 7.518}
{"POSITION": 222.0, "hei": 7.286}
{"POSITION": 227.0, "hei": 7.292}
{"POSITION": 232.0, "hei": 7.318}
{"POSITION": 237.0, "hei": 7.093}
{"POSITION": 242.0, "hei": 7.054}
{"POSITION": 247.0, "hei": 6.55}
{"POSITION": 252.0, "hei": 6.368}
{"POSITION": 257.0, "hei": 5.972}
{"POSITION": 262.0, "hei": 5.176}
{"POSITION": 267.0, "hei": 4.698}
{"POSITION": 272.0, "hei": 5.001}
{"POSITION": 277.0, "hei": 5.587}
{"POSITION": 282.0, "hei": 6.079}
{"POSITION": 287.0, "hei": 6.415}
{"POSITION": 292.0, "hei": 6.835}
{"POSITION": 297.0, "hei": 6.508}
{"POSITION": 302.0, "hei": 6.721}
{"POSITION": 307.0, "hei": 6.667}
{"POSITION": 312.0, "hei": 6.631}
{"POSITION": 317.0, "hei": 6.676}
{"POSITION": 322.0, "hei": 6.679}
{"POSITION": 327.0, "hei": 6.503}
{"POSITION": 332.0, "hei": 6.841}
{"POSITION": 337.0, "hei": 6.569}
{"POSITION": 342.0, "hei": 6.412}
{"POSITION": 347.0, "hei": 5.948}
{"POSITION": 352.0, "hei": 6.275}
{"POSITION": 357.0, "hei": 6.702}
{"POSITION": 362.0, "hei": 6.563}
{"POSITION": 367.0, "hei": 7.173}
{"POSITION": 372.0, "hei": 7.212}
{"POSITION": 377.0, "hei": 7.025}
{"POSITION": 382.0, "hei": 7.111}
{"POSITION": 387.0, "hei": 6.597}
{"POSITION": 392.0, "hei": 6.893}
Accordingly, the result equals 2.2 mm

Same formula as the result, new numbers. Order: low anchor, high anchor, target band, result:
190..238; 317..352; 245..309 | 8.4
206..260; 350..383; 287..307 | 0.8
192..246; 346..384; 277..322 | 3.4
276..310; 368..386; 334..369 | 1.9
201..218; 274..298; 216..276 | 4.4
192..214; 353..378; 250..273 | 6.0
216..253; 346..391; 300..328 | 1.0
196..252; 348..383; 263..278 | 4.3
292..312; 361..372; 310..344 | 0.8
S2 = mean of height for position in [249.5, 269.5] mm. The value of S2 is 5.55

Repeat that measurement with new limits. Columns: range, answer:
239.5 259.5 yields 6.49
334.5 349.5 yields 6.31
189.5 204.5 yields 7.84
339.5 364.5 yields 6.38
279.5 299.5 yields 6.46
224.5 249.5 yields 7.06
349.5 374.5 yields 6.79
